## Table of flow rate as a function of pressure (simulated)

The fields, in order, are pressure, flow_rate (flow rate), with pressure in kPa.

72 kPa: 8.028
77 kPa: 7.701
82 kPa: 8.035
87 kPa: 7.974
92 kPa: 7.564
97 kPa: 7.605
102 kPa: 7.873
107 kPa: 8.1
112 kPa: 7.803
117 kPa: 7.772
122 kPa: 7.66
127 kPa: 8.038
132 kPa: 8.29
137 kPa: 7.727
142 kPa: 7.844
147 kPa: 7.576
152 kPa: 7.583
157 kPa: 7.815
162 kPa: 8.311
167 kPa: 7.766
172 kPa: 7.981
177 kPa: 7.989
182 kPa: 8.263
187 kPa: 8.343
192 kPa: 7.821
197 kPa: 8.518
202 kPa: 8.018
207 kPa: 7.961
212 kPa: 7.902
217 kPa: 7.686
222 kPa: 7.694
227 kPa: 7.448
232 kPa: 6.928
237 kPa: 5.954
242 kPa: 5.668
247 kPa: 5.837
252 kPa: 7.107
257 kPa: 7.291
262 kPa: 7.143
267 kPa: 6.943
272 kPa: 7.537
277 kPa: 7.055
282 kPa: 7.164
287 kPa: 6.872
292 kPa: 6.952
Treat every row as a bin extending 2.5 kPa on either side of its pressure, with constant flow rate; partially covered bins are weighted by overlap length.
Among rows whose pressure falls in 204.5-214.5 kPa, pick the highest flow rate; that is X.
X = 7.961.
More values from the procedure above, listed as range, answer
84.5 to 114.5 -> 8.1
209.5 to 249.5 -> 7.902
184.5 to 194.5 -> 8.343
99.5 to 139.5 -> 8.29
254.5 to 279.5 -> 7.537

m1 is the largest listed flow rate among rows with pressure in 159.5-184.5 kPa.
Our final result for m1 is 8.311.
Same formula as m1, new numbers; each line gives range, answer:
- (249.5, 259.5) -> 7.291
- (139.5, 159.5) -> 7.844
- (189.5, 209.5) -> 8.518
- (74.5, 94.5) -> 8.035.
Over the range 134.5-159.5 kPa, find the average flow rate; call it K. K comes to 7.71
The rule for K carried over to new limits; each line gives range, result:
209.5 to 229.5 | 7.68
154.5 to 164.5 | 8.06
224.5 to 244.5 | 6.5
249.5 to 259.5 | 7.2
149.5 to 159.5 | 7.7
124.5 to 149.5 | 7.89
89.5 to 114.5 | 7.79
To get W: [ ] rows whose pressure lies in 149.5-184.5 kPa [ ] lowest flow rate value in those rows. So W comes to 7.583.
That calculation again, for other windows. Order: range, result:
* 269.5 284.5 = 7.055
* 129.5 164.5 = 7.576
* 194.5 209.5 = 7.961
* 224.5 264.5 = 5.668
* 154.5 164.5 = 7.815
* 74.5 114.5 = 7.564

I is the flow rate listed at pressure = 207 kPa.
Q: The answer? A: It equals 7.961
